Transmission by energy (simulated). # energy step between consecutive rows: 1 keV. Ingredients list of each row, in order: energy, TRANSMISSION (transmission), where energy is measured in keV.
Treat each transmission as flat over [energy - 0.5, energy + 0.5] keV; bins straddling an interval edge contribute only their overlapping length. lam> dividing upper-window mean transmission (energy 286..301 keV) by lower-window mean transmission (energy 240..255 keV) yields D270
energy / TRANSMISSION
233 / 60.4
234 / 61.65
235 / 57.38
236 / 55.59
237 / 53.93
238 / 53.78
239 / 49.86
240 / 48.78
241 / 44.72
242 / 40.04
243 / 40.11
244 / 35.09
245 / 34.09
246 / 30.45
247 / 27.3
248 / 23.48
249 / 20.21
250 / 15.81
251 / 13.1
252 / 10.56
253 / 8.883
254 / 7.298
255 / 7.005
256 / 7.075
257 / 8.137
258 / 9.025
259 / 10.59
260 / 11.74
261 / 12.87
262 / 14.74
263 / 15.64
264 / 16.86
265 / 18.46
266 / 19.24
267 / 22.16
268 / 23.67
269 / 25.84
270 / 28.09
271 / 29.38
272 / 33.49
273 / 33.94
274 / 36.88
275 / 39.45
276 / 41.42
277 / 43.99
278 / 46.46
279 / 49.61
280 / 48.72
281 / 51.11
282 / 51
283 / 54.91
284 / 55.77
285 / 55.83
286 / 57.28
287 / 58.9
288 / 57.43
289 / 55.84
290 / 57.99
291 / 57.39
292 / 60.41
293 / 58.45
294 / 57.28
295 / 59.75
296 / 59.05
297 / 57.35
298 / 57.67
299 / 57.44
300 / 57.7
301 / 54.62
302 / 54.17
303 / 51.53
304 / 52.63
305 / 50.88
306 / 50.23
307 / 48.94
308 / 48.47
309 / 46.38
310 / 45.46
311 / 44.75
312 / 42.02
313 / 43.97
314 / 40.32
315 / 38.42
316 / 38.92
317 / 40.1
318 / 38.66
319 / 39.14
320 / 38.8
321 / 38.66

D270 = 2.29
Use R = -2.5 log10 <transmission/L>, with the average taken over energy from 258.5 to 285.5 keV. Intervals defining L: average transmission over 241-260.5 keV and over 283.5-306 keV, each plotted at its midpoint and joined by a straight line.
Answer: 0.19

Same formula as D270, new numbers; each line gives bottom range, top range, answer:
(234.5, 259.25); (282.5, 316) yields 1.84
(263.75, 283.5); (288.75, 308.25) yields 1.54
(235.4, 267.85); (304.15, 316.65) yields 1.83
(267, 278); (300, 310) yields 1.51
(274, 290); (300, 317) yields 0.92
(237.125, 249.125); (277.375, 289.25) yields 1.39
